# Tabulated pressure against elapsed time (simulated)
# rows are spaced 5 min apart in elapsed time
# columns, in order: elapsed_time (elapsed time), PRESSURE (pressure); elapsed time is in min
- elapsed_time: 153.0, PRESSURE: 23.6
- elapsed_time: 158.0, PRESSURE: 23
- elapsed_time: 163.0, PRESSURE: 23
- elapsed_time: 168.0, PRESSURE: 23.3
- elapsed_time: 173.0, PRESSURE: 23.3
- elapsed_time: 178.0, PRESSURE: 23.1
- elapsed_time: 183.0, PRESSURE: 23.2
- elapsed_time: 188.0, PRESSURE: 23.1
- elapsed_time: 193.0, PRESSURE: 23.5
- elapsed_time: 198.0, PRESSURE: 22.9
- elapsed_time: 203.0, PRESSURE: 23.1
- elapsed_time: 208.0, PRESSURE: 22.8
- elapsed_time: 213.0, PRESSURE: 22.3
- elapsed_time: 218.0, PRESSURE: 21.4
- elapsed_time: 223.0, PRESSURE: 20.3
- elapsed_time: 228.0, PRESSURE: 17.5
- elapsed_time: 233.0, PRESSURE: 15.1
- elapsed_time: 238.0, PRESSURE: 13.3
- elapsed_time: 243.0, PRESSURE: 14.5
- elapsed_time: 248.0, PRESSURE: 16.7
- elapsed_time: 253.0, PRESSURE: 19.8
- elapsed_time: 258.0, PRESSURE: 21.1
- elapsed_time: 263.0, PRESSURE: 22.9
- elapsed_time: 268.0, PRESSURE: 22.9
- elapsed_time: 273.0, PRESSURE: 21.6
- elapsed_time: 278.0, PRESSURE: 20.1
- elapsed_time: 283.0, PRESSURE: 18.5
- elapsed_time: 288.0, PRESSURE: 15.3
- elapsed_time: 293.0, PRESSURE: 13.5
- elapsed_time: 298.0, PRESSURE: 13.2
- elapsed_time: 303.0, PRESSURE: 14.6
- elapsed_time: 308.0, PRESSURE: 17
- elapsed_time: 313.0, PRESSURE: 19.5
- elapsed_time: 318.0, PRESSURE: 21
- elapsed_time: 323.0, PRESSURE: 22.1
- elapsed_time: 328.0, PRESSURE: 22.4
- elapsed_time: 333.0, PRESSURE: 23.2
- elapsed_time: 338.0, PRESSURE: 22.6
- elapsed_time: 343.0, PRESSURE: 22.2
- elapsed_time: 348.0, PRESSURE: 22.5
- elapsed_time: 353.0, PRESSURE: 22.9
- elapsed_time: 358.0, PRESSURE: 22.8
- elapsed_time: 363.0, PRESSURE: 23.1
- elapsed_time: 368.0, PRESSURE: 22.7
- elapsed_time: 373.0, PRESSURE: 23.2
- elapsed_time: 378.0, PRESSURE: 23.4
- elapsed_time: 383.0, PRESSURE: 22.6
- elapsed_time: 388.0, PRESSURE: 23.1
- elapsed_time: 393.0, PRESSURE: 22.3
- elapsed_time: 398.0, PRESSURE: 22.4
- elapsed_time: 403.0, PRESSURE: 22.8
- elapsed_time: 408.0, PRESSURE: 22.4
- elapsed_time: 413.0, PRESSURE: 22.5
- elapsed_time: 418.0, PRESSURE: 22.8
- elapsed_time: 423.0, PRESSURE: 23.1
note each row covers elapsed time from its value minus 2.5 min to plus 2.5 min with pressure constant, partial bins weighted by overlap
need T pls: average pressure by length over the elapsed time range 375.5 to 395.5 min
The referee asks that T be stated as 22.9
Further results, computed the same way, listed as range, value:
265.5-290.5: 19.7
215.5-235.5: 18.6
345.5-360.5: 22.7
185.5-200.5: 23.2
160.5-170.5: 23.1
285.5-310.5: 14.7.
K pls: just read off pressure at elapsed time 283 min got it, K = 18.5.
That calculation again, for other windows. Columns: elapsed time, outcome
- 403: 22.8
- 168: 23.3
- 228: 17.5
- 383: 22.6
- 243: 14.5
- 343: 22.2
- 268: 22.9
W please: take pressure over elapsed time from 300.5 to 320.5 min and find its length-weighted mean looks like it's 18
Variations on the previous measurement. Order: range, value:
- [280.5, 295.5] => 15.8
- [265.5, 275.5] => 22.2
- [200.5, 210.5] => 22.9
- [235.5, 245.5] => 13.9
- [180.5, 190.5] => 23.1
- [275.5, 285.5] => 19.3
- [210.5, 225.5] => 21.3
